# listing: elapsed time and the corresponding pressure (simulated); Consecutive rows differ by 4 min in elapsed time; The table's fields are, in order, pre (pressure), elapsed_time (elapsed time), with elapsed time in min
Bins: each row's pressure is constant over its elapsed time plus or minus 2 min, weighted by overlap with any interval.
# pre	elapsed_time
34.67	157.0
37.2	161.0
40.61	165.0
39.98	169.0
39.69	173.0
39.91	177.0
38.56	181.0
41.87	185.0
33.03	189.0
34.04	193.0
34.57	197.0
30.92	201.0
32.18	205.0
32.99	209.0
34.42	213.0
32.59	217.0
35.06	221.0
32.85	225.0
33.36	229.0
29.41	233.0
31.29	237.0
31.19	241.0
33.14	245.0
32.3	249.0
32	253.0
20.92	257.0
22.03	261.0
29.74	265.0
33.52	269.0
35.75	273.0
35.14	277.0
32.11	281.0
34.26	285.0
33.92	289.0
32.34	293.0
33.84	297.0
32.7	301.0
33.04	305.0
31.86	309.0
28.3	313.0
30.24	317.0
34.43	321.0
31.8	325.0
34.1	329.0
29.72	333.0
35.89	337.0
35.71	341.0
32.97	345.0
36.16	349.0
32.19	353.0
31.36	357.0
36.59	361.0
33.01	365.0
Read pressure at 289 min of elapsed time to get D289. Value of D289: 33.92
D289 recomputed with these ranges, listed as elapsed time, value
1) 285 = 34.26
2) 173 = 39.69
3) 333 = 29.72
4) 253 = 32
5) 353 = 32.19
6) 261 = 22.03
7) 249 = 32.3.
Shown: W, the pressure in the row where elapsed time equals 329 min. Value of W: 34.1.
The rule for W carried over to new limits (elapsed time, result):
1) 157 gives 34.67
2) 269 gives 33.52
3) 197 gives 34.57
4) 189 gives 33.03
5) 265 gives 29.74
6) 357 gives 31.36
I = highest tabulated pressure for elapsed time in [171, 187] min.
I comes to 41.87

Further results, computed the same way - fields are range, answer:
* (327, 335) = 34.1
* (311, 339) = 35.89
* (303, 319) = 33.04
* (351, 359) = 32.19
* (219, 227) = 35.06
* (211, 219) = 34.42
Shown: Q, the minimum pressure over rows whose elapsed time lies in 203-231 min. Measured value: 32.18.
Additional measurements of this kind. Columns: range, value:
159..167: 37.2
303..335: 28.3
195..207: 30.92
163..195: 33.03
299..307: 32.7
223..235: 29.41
